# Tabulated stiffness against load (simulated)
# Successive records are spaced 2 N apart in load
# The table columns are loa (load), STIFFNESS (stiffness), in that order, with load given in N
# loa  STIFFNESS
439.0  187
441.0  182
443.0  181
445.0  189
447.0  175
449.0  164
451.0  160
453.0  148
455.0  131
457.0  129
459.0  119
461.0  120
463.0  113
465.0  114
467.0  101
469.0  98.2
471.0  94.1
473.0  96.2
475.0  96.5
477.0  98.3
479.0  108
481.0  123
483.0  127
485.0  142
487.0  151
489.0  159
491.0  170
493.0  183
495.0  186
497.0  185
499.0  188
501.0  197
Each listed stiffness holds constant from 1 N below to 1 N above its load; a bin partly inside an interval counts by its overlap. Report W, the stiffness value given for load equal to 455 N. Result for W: 131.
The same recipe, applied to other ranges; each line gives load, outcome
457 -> 129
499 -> 188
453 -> 148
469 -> 98.2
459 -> 119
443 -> 181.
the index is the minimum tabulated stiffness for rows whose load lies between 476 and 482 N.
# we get 98.3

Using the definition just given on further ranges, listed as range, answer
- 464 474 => 94.1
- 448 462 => 119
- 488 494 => 159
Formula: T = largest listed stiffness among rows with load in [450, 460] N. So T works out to 160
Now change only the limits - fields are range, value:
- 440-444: 182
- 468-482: 123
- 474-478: 98.3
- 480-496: 186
